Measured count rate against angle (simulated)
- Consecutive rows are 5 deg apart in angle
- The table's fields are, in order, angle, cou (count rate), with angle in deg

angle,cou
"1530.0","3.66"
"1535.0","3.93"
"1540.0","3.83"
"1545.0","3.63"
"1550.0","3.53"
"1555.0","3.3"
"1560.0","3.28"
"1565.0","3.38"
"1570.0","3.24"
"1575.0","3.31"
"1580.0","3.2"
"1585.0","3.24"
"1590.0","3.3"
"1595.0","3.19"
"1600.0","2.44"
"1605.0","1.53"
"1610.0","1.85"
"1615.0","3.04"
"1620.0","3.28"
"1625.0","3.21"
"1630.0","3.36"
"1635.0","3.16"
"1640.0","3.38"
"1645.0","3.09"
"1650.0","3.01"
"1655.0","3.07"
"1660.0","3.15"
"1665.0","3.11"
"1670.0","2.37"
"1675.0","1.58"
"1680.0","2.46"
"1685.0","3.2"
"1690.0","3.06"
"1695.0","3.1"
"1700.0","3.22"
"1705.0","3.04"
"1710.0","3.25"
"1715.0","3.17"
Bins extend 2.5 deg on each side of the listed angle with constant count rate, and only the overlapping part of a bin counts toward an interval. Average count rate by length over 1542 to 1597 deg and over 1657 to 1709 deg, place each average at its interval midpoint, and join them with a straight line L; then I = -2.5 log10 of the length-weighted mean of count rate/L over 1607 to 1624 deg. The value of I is 0.148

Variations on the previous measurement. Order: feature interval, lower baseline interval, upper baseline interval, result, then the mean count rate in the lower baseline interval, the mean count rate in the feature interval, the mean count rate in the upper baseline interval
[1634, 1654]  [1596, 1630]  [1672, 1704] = -0.17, 2.65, 3.15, 2.78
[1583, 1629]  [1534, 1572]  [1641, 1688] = 0.13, 3.5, 2.8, 2.8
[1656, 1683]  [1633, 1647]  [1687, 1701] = 0.22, 3.22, 2.58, 3.12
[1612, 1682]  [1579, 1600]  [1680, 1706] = 0.06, 3.14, 2.94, 3.07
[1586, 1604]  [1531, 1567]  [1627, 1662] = 0.17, 3.56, 2.88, 3.18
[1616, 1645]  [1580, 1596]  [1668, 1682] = -0.21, 3.24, 3.25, 2.12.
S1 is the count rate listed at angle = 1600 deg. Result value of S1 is 2.44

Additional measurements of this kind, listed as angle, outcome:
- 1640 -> 3.38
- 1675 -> 1.58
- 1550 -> 3.53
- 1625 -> 3.21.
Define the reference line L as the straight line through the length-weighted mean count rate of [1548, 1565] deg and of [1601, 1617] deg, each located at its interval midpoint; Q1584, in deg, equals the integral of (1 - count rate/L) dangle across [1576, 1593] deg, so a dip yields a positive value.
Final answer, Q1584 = -3.4 deg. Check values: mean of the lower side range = 3.37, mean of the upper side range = 2.14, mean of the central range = 3.25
